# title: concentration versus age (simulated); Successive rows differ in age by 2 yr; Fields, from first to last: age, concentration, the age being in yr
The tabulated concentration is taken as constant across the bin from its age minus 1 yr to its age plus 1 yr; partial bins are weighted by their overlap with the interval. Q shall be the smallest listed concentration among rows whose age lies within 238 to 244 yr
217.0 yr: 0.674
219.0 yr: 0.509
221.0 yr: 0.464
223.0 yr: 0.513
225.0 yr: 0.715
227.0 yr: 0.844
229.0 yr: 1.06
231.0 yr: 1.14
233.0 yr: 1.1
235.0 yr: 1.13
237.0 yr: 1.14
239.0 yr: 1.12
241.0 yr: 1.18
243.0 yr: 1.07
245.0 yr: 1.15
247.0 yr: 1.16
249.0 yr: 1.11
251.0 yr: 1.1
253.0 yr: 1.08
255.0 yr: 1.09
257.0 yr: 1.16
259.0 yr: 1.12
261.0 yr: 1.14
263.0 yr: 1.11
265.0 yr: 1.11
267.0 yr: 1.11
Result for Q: 1.07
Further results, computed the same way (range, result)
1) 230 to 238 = 1.1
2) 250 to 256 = 1.08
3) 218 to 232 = 0.464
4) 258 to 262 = 1.12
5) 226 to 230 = 0.844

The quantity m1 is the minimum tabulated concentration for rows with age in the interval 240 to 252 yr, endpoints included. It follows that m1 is 1.07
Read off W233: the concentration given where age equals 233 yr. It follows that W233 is 1.1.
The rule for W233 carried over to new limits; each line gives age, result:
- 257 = 1.16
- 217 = 0.674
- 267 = 1.11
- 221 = 0.464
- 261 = 1.14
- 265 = 1.11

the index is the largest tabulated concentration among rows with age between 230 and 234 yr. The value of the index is 1.14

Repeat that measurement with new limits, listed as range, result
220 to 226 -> 0.715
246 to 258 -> 1.16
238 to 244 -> 1.18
